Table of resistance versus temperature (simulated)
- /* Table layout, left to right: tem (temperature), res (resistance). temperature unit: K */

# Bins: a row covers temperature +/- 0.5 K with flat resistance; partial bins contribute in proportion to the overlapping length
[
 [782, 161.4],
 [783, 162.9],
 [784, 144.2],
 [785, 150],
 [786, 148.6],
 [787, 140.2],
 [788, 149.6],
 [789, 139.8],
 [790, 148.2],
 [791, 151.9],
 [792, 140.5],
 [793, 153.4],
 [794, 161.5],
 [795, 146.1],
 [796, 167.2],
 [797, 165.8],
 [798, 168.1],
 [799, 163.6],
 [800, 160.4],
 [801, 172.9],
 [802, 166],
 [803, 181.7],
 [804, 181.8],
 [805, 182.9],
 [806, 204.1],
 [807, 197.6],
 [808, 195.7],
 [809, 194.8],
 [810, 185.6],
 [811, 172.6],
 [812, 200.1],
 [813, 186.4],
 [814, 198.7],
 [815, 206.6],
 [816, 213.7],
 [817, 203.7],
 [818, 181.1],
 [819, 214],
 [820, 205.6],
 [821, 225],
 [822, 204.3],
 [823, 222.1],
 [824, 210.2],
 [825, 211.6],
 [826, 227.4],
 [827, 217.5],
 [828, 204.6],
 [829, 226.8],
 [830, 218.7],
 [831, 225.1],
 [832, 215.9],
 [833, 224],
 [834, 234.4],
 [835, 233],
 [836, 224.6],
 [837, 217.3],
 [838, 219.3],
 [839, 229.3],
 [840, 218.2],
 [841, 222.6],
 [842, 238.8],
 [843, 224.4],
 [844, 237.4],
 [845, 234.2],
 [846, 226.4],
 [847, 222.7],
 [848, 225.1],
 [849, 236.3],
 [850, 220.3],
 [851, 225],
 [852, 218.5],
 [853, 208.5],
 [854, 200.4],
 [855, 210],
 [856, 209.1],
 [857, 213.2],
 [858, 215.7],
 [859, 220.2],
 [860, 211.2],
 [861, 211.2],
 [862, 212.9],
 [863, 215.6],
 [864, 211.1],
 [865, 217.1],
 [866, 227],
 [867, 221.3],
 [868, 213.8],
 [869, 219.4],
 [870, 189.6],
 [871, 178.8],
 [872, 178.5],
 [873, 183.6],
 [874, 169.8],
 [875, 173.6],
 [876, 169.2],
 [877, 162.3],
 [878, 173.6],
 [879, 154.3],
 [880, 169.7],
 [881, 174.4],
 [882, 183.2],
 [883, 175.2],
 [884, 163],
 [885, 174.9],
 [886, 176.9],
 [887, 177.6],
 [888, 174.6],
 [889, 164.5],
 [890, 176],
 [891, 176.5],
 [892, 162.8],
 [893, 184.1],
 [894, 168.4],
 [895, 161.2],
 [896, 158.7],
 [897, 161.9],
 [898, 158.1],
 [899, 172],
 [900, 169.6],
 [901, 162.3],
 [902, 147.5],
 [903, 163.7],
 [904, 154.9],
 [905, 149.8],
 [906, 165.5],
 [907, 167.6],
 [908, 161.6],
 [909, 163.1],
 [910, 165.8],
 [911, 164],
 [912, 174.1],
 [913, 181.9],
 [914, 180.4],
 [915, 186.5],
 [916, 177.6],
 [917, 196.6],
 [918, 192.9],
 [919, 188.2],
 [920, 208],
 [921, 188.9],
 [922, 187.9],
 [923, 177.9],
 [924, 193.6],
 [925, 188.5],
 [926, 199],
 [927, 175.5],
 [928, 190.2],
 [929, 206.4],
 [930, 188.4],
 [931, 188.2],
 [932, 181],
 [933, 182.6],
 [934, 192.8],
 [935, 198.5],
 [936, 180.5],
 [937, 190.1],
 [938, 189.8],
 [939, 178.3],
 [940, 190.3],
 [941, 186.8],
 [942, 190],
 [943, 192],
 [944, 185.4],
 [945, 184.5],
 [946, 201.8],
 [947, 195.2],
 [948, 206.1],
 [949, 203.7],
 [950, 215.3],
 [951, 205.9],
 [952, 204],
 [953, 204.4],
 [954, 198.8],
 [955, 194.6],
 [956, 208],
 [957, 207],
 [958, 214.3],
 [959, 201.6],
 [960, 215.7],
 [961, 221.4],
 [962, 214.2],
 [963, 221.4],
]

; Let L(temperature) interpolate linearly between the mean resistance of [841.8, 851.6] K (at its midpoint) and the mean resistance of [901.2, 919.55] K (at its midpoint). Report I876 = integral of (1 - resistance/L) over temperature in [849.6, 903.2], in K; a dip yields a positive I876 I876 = 4.1 K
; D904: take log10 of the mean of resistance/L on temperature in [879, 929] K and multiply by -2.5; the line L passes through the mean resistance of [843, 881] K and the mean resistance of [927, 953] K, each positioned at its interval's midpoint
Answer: 0.14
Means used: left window 205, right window 193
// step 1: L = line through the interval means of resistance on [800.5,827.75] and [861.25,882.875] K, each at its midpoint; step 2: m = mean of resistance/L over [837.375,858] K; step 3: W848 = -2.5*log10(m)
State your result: -0.15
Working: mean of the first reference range 199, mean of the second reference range 190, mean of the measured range 222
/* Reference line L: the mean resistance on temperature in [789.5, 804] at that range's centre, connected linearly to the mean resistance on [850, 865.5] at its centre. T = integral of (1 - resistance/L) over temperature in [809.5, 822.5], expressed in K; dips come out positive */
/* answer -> -1.6 K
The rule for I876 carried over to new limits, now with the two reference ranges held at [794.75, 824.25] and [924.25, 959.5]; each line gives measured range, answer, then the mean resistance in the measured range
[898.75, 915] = 2.3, 166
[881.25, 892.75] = 1.1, 173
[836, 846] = -1.9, 227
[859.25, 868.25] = -1.1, 216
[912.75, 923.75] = 0.3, 188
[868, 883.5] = 1.1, 178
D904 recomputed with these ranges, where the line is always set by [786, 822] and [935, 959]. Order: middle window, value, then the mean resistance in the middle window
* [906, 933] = 0.06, 183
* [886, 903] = 0.14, 167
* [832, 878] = -0.15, 212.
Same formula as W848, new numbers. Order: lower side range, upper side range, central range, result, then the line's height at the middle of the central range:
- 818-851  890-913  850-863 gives -0.05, 203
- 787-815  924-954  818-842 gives -0.24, 176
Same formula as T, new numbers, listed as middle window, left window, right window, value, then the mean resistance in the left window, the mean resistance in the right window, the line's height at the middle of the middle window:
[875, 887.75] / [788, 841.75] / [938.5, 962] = 1.7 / 195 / 201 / 198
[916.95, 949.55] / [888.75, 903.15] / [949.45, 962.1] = 0.2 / 166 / 208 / 192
